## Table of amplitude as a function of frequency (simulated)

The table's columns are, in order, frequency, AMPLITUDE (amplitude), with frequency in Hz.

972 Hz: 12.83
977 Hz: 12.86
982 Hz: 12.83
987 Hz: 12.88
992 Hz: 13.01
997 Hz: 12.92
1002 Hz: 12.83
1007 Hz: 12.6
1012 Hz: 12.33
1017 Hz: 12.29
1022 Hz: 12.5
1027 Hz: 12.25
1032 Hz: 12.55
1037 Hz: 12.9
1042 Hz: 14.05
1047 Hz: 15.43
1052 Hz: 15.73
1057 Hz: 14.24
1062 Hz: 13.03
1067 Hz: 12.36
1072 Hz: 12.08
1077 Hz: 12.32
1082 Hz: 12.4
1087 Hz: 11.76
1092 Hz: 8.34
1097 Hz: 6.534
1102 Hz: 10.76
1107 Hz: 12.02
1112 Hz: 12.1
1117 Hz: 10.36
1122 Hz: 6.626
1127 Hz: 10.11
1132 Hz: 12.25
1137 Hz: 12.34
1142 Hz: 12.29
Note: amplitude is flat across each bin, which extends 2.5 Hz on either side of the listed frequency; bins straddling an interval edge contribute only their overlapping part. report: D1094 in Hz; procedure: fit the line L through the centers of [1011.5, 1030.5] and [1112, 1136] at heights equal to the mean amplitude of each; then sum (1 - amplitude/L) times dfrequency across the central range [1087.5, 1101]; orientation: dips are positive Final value 3.0 Hz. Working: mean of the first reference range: 12.4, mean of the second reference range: 10.2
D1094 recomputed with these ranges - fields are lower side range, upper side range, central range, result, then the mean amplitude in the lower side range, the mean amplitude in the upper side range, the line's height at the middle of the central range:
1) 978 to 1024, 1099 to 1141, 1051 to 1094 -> -3.0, 12.7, 10.8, 11.6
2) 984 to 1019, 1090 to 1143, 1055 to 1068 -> -2.1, 12.7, 10.3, 11.5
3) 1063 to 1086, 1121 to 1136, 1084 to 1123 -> 4.2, 12.3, 10.2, 11.2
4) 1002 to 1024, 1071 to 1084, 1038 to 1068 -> -4.4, 12.5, 12.3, 12.4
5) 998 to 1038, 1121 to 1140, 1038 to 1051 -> -2.7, 12.5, 10.7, 12.1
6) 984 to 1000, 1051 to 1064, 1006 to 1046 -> 2.4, 12.9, 14.2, 13.6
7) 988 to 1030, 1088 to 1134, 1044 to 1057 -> -4.2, 12.6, 9.94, 11.5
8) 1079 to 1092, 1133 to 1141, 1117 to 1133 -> 3.4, 11.4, 12.3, 12.1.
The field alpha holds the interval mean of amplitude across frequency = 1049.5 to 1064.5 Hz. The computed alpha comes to 14.3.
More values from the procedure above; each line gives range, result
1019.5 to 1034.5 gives 12.4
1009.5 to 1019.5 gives 12.3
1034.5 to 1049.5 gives 14.1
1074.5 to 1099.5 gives 10.3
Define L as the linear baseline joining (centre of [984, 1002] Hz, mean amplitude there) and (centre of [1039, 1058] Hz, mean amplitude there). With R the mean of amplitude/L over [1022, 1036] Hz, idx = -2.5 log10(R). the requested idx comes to 0.14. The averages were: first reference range 12.9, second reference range 14.9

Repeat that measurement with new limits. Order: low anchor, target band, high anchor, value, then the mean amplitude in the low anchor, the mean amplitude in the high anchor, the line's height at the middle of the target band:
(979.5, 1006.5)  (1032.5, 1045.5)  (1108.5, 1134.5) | -0.13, 12.9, 10.4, 12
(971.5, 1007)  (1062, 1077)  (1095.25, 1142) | -0.09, 12.9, 10.5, 11.4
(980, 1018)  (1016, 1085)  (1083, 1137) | -0.14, 12.7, 10.3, 11.6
